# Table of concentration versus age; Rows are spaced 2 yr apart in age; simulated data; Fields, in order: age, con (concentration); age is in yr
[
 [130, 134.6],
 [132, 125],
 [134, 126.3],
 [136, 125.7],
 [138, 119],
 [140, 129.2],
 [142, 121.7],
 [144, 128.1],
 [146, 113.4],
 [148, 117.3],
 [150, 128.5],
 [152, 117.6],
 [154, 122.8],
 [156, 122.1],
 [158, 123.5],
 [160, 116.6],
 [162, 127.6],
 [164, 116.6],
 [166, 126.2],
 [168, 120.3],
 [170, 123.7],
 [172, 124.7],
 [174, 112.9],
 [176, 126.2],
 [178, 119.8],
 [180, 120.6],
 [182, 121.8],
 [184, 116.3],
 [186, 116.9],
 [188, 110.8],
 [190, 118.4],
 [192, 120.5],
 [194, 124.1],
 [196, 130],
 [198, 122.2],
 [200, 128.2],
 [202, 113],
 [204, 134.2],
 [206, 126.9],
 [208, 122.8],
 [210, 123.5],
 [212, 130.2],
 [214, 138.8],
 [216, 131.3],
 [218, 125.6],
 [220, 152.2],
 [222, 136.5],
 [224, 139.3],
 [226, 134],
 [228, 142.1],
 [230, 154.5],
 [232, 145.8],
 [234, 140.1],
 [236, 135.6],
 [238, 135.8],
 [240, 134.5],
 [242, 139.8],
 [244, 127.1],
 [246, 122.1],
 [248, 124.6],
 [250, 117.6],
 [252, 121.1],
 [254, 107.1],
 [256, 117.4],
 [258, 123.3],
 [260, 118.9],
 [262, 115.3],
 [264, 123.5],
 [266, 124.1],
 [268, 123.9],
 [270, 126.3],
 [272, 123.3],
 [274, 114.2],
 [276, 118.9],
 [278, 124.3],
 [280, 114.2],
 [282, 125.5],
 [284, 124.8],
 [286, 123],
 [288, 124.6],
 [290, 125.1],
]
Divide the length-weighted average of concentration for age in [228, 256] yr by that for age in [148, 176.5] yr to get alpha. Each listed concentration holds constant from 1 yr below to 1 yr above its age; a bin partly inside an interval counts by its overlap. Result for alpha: 1.08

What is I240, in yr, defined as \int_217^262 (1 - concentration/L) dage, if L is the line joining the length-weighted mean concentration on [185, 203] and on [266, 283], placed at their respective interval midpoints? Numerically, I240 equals -3.8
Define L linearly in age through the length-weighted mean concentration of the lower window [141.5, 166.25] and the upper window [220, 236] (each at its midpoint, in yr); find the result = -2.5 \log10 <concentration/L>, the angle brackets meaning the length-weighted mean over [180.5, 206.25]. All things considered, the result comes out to 0.093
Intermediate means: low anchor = 122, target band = 122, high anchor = 142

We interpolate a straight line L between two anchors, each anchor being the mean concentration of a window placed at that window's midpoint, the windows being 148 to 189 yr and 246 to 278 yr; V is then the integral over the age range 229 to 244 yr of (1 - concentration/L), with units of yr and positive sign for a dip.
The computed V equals -2.4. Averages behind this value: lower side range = 121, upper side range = 120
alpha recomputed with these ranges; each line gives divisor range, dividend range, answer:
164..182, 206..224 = 1.09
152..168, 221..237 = 1.16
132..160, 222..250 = 1.11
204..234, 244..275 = 0.89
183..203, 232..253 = 1.09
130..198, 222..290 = 1.04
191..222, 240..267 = 0.95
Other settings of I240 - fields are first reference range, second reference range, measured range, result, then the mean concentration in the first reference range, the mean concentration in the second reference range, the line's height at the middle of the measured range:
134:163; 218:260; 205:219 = 0.1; 122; 132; 129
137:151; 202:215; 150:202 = 1.7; 122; 128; 125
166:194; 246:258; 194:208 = -0.7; 120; 118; 119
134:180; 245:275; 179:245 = -4.9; 122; 120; 121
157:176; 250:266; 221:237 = -2.9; 122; 118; 119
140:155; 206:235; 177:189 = 1.1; 122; 137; 129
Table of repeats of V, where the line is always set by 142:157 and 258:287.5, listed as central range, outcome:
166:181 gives 0.0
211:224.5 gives -1.6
